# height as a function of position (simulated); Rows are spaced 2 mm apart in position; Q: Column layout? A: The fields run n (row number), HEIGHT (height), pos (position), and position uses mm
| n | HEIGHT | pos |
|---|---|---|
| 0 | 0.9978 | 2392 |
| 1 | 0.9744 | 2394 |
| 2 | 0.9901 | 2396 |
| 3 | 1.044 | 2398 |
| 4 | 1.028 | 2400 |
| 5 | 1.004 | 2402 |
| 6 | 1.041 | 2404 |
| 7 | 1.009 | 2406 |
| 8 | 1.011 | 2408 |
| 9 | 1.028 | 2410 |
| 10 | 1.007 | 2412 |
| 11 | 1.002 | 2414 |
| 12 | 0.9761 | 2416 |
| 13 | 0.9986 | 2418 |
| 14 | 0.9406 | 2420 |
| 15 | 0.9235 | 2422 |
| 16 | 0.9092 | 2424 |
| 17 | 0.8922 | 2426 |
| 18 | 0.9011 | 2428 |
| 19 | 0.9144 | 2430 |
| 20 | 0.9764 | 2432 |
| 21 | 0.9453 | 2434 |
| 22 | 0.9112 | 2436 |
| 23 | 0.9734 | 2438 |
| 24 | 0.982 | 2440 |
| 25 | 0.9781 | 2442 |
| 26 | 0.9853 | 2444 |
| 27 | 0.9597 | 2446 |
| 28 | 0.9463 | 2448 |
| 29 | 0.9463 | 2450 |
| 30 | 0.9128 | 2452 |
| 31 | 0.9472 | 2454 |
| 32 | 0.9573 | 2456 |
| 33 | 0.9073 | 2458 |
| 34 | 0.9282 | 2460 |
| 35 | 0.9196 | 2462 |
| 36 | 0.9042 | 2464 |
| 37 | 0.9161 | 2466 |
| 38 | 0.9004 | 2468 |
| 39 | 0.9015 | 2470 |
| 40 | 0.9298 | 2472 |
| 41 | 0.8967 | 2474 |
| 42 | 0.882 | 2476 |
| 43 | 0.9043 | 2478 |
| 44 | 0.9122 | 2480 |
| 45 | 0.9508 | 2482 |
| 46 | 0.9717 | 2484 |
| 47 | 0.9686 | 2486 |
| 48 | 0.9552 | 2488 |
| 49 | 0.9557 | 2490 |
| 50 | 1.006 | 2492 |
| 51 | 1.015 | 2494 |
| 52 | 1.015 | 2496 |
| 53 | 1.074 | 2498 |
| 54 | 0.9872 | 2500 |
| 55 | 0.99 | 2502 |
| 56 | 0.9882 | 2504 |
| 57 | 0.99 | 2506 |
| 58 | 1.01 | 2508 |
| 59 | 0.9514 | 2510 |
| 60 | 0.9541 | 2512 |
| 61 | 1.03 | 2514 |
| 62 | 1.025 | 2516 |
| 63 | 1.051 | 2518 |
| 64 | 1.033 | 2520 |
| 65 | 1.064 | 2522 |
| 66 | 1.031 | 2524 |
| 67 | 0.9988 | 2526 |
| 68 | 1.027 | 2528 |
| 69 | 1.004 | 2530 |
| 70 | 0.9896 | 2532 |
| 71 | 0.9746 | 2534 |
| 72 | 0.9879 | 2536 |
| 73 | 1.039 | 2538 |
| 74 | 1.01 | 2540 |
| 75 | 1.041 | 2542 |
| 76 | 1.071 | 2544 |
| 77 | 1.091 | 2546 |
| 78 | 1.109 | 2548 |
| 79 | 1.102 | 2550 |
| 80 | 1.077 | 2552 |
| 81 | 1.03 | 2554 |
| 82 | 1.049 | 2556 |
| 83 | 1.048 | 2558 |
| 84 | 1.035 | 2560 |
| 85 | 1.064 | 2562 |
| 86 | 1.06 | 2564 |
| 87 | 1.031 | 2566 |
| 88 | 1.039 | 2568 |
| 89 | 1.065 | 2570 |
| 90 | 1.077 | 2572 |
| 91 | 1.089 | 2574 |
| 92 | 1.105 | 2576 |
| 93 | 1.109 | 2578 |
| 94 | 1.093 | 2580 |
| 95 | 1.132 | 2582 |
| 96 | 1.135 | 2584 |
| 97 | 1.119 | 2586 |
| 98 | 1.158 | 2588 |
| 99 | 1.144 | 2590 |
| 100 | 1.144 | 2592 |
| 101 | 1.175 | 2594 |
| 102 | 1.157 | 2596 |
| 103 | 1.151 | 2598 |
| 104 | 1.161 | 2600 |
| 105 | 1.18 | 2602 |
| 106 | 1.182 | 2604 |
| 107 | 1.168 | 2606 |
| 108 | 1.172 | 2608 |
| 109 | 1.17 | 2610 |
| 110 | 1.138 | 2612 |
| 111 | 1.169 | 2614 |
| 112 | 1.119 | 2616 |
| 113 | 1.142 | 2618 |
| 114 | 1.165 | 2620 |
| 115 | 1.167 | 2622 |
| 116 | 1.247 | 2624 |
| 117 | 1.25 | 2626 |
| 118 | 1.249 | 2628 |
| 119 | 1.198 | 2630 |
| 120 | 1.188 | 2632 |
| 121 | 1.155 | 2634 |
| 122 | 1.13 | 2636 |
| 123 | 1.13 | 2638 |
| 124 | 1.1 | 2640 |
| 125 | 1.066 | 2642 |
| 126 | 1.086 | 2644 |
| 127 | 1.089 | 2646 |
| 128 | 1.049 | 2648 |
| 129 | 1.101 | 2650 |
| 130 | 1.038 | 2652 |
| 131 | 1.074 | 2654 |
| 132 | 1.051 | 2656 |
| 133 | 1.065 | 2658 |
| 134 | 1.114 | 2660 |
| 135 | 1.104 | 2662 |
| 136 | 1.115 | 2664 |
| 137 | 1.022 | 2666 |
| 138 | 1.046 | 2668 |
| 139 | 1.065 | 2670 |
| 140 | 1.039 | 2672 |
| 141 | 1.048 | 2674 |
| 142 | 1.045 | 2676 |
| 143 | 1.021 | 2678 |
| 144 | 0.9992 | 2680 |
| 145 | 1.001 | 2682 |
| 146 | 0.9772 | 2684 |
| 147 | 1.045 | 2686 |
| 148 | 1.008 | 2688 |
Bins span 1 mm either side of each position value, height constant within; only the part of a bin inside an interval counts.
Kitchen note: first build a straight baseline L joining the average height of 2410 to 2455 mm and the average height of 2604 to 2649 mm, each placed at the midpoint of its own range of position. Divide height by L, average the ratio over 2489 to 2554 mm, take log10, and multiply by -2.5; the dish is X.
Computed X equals 0.02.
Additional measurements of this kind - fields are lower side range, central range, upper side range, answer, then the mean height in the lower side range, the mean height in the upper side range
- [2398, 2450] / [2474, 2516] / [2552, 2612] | 0.06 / 0.971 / 1.11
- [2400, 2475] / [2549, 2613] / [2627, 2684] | -0.07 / 0.952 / 1.08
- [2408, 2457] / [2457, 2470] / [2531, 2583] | 0.08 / 0.956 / 1.06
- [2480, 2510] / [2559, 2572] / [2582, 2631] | 0.05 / 0.987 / 1.17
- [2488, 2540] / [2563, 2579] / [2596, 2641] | 0.02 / 1.01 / 1.17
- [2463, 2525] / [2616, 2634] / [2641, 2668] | -0.13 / 0.973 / 1.07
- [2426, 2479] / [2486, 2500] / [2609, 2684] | -0.04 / 0.931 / 1.11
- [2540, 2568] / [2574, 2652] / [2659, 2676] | -0.08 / 1.06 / 1.07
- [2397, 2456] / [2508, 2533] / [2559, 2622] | 0.05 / 0.969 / 1.12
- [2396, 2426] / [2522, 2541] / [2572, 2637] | 0.09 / 0.991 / 1.16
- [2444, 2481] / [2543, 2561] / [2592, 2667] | -0.03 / 0.922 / 1.14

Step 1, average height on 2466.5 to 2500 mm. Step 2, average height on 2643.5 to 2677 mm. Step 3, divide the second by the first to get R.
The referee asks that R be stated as 1.1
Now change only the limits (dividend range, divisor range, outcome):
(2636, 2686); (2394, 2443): 1.09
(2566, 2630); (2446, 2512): 1.20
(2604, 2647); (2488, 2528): 1.15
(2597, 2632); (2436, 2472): 1.26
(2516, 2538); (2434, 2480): 1.09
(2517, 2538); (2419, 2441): 1.09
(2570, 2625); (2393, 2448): 1.18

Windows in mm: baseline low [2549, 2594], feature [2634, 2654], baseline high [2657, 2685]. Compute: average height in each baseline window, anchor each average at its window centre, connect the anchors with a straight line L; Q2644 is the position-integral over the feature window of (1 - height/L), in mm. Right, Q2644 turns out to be -0.6 mm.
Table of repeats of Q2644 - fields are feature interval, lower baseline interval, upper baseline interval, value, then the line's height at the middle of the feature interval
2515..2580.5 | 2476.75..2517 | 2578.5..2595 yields 1.25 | 1.07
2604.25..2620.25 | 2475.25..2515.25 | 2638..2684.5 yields -1.87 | 1.04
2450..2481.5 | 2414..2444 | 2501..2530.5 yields 1.87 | 0.974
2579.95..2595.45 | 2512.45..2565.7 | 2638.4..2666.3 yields -1.24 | 1.06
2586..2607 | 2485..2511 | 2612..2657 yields -1.24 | 1.1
